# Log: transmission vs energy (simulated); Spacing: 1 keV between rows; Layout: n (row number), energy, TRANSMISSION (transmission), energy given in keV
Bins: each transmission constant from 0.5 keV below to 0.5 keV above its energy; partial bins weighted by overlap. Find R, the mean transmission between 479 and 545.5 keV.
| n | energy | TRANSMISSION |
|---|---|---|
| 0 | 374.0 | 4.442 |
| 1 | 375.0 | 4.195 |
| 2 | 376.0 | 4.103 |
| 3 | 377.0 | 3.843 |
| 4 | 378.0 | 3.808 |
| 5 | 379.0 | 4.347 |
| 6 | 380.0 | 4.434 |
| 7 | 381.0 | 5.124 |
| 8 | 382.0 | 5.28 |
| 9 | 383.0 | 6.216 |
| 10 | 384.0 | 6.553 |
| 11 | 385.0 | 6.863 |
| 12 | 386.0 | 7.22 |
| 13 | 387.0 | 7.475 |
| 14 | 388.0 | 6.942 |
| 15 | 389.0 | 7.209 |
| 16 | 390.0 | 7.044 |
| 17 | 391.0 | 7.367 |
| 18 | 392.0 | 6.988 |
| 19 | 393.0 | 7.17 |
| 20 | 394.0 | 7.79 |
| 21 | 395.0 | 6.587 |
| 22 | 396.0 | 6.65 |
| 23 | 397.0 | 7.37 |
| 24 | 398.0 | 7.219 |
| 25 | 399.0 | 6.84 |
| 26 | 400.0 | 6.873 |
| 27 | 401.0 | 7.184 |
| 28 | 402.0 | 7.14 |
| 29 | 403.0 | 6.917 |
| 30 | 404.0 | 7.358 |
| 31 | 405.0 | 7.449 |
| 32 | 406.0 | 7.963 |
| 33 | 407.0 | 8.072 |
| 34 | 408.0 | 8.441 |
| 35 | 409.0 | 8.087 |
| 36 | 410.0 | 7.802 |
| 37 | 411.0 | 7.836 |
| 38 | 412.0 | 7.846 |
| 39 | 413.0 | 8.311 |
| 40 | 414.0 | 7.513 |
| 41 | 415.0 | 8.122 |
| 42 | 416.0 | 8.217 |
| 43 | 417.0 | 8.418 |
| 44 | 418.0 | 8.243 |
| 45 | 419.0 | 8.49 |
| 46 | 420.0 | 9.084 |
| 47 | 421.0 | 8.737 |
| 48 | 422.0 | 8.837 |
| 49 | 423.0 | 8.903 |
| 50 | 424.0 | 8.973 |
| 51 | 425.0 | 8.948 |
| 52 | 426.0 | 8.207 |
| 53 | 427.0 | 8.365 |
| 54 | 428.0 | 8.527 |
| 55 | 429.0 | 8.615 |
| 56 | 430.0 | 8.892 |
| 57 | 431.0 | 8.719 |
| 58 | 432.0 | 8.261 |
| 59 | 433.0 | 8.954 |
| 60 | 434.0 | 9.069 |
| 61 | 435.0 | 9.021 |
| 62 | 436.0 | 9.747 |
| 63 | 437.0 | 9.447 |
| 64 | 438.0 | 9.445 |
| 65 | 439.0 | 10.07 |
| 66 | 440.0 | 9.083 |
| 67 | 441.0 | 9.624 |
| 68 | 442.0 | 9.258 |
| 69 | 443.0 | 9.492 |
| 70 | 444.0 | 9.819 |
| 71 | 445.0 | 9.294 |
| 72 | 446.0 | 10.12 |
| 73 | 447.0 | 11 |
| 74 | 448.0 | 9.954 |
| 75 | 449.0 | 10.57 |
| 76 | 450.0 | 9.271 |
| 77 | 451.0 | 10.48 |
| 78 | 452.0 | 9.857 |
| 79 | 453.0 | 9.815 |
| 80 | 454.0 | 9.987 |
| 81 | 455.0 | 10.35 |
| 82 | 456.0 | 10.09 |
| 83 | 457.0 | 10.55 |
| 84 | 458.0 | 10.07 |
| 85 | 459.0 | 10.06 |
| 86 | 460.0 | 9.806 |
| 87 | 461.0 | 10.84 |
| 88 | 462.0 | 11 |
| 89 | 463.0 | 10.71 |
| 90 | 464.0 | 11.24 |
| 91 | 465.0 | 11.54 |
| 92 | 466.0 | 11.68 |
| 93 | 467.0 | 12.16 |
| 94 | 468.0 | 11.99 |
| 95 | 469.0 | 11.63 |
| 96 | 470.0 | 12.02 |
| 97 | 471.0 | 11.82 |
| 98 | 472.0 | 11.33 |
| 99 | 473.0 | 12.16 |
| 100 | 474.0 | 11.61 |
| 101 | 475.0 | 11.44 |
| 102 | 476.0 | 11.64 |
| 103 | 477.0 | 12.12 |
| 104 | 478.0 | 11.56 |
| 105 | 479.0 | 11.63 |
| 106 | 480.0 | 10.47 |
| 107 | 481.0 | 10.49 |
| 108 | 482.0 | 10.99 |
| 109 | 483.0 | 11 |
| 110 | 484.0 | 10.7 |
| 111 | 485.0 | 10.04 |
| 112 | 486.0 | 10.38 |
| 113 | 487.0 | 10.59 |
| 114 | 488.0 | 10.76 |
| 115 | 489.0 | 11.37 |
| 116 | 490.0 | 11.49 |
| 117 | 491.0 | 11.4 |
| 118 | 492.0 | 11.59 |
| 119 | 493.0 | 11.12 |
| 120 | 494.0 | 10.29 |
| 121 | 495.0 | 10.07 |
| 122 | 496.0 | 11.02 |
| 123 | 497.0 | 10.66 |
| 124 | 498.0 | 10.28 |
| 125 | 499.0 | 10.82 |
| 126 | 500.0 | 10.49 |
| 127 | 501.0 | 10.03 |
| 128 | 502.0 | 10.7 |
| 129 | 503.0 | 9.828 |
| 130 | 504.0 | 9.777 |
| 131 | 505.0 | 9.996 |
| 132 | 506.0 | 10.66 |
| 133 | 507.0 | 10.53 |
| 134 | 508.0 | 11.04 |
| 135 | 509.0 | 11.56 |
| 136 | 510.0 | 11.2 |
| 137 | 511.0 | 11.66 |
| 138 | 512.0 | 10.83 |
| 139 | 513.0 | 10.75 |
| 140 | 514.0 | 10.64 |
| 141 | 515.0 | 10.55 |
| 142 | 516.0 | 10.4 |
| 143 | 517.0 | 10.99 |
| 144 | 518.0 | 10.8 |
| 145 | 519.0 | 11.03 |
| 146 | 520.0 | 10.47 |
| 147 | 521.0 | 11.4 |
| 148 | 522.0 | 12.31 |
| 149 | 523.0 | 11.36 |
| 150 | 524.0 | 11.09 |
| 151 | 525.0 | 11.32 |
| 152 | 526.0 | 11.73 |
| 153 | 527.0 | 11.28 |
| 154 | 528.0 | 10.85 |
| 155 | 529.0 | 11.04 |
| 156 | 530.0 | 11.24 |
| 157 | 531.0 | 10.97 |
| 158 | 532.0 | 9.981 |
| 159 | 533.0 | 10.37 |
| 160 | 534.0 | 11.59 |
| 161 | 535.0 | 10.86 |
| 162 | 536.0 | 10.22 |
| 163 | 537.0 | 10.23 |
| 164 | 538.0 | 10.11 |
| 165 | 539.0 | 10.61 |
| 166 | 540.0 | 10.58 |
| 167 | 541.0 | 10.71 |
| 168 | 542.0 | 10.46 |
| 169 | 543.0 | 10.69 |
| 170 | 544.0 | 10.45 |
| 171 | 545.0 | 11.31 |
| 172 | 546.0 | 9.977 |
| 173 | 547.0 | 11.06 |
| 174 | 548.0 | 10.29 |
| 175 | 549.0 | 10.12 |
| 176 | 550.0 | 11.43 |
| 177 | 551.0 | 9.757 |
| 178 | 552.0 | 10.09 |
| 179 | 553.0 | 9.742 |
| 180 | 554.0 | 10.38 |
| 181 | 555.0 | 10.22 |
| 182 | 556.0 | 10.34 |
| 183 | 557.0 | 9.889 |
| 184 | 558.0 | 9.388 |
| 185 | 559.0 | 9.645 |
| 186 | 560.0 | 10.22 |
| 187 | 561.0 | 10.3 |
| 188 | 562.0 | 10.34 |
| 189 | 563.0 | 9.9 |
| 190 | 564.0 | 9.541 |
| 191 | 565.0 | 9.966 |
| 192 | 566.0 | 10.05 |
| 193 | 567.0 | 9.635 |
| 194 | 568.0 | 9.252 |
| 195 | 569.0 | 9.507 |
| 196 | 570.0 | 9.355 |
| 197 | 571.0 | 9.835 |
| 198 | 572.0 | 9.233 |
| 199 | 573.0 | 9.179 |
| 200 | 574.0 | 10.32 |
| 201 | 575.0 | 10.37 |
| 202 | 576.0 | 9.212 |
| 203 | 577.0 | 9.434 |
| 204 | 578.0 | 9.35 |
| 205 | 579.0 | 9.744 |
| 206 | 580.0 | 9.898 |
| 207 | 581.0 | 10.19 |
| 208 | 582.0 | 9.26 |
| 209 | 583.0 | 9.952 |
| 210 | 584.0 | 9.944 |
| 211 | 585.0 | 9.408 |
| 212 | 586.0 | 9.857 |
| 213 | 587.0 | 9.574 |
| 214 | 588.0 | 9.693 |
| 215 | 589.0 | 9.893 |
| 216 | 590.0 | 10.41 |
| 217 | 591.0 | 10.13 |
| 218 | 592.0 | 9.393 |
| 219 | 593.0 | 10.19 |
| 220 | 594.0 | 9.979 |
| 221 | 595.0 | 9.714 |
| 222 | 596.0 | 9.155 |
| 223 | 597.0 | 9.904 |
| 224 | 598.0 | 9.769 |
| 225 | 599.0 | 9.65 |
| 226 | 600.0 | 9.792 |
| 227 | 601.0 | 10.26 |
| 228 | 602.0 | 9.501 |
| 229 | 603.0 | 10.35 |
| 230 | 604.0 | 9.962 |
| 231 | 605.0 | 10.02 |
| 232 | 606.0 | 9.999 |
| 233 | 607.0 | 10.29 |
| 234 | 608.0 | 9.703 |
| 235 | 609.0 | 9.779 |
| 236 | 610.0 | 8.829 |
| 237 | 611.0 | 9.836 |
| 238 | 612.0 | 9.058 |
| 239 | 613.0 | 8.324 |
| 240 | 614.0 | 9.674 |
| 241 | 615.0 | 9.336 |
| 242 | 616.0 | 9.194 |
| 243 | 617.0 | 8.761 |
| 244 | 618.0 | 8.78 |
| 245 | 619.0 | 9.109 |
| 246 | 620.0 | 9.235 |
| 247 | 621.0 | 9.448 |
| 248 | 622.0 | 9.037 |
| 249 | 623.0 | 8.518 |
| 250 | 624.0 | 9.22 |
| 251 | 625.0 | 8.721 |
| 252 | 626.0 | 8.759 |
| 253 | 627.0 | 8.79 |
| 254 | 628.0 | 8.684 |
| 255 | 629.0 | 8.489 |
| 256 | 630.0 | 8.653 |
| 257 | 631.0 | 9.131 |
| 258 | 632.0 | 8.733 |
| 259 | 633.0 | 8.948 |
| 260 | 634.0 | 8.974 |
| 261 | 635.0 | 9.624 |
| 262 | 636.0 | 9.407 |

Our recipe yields 10.8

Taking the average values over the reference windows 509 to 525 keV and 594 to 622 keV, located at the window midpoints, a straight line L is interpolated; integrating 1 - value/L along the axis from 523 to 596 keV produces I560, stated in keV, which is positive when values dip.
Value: 1.3 keV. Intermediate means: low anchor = 11.1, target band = 10.2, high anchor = 9.53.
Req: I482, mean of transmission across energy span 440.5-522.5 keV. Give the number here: 10.8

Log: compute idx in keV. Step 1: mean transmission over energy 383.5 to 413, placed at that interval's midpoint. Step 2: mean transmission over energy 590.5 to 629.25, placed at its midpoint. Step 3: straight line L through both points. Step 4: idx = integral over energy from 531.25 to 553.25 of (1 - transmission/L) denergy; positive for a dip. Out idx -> -4.4 keV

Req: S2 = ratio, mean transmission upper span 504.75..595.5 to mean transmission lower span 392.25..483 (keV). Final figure 1.10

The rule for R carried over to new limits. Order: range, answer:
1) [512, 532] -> 11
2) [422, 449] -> 9.24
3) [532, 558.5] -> 10.4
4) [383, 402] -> 7.05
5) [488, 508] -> 10.7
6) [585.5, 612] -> 9.82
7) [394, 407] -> 7.19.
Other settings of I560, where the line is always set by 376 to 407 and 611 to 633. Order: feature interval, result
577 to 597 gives -2.7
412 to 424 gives -2.8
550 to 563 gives -2.8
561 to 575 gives -2.3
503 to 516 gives -4.9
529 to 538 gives -3.0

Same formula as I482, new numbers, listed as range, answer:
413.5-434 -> 8.56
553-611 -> 9.81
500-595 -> 10.3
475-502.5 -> 10.9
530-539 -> 10.6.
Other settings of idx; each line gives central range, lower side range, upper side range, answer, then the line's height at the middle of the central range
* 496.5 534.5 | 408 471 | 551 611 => -4.55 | 9.69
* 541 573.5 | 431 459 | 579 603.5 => -0.86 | 9.8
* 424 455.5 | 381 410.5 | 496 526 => -3.20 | 8.54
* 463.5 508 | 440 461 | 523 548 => -3.13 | 10.3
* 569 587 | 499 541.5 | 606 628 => 0.29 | 9.83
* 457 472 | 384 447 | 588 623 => -4.55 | 8.57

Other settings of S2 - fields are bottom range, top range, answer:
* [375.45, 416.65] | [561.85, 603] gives 1.42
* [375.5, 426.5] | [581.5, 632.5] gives 1.31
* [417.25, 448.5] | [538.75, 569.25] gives 1.12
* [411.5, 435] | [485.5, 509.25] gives 1.25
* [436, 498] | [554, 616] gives 0.91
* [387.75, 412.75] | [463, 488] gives 1.53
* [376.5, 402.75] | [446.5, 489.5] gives 1.69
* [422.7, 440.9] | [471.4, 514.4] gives 1.22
